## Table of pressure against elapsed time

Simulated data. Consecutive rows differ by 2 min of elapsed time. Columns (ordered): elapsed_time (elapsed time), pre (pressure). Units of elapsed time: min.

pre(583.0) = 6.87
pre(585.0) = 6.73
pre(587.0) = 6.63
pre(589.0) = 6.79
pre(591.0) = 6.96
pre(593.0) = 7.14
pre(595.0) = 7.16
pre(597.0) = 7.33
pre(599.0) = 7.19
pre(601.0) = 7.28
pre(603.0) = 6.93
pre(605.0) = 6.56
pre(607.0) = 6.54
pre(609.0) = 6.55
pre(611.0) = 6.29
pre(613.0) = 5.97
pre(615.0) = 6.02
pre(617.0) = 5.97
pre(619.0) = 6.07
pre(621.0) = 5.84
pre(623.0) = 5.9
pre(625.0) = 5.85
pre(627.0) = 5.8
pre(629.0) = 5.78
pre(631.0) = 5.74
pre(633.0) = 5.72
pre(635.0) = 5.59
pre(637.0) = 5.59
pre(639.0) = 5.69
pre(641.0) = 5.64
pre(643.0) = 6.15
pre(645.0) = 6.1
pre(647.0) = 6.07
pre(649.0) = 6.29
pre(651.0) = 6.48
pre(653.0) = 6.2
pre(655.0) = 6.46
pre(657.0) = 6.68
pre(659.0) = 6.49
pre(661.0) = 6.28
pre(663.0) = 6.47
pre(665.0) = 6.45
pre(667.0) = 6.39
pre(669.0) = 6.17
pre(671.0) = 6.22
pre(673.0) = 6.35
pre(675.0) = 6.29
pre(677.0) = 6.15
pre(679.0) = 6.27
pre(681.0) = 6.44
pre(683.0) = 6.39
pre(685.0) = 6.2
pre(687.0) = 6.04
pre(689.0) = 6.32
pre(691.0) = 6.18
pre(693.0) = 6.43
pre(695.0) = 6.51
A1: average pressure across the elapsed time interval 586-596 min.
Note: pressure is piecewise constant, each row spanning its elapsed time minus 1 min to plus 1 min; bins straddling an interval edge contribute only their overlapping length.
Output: 6.94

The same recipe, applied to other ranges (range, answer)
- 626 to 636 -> 5.73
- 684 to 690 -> 6.19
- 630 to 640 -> 5.67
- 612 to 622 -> 5.97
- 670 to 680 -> 6.26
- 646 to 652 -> 6.28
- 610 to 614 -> 6.13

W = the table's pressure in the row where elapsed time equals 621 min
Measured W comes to 5.84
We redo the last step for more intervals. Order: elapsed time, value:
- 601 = 7.28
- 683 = 6.39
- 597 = 7.33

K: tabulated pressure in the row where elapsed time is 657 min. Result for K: 6.68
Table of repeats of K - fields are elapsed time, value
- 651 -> 6.48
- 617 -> 5.97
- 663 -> 6.47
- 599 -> 7.19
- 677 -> 6.15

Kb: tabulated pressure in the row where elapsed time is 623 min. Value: 5.9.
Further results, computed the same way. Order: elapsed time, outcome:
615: 6.02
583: 6.87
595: 7.16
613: 5.97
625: 5.85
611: 6.29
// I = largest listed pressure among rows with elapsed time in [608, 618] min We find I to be 6.55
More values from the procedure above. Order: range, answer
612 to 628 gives 6.07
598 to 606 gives 7.28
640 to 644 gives 6.15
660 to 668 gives 6.47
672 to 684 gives 6.44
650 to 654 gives 6.48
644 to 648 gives 6.1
